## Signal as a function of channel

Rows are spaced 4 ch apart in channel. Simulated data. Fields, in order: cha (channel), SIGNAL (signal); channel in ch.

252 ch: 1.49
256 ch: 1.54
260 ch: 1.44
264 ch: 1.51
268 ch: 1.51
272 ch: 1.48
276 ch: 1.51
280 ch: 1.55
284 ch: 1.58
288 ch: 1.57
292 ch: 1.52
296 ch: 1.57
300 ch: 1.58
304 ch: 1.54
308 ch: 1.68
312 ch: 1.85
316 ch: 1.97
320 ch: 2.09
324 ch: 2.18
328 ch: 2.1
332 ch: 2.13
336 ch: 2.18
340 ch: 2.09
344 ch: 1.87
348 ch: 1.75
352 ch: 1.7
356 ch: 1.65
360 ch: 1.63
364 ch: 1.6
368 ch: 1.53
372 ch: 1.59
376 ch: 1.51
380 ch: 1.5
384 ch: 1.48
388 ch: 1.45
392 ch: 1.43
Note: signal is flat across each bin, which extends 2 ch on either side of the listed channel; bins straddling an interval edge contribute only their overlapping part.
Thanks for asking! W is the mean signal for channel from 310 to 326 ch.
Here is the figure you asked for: 2.02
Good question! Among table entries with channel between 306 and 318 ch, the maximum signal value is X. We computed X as 1.97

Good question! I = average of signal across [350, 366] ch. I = 1.65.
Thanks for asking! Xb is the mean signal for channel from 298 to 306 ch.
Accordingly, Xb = 1.56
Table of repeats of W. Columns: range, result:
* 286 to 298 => 1.55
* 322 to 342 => 2.14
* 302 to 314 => 1.69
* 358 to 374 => 1.59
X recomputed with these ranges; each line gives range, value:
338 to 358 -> 2.09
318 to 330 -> 2.18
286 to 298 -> 1.57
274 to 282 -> 1.55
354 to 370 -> 1.65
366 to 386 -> 1.59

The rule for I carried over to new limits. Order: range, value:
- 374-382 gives 1.5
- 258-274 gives 1.49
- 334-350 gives 1.97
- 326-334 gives 2.12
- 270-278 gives 1.5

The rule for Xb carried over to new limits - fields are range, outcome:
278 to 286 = 1.56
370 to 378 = 1.55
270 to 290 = 1.54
